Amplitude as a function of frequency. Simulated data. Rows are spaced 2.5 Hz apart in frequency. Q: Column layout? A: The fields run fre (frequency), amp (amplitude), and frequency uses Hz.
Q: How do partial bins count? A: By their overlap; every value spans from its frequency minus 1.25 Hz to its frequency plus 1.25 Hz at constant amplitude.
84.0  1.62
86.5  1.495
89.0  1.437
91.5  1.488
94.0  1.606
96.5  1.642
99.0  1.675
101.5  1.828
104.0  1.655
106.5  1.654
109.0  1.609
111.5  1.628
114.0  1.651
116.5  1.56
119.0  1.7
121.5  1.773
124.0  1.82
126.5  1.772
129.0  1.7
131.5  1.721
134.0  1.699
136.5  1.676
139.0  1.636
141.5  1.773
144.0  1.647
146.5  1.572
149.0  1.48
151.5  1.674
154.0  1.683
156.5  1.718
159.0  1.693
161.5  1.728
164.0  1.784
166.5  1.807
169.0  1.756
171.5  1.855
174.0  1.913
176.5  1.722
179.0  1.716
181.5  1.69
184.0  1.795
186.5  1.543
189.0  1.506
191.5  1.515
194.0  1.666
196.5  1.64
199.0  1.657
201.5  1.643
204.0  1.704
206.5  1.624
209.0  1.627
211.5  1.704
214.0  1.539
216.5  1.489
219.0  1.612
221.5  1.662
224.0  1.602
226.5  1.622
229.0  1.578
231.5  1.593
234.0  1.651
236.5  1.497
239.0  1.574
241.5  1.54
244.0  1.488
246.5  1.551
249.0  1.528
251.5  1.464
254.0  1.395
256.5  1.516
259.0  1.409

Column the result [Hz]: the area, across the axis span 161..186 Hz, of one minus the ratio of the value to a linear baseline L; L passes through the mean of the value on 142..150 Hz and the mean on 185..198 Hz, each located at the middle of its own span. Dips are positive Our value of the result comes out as -3.0 Hz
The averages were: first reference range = 1.59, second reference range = 1.58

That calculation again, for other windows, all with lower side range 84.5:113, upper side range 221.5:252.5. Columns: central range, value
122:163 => -2.4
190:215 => -0.9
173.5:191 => -1.1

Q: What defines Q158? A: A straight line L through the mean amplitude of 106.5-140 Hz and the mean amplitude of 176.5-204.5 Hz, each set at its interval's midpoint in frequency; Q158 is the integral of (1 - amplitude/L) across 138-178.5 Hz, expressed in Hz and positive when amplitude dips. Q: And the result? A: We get -1.2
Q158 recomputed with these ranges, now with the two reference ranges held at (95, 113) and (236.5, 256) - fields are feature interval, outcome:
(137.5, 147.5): -0.2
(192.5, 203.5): -0.6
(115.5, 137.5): -1.0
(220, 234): -0.8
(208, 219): -0.3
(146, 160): -0.2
